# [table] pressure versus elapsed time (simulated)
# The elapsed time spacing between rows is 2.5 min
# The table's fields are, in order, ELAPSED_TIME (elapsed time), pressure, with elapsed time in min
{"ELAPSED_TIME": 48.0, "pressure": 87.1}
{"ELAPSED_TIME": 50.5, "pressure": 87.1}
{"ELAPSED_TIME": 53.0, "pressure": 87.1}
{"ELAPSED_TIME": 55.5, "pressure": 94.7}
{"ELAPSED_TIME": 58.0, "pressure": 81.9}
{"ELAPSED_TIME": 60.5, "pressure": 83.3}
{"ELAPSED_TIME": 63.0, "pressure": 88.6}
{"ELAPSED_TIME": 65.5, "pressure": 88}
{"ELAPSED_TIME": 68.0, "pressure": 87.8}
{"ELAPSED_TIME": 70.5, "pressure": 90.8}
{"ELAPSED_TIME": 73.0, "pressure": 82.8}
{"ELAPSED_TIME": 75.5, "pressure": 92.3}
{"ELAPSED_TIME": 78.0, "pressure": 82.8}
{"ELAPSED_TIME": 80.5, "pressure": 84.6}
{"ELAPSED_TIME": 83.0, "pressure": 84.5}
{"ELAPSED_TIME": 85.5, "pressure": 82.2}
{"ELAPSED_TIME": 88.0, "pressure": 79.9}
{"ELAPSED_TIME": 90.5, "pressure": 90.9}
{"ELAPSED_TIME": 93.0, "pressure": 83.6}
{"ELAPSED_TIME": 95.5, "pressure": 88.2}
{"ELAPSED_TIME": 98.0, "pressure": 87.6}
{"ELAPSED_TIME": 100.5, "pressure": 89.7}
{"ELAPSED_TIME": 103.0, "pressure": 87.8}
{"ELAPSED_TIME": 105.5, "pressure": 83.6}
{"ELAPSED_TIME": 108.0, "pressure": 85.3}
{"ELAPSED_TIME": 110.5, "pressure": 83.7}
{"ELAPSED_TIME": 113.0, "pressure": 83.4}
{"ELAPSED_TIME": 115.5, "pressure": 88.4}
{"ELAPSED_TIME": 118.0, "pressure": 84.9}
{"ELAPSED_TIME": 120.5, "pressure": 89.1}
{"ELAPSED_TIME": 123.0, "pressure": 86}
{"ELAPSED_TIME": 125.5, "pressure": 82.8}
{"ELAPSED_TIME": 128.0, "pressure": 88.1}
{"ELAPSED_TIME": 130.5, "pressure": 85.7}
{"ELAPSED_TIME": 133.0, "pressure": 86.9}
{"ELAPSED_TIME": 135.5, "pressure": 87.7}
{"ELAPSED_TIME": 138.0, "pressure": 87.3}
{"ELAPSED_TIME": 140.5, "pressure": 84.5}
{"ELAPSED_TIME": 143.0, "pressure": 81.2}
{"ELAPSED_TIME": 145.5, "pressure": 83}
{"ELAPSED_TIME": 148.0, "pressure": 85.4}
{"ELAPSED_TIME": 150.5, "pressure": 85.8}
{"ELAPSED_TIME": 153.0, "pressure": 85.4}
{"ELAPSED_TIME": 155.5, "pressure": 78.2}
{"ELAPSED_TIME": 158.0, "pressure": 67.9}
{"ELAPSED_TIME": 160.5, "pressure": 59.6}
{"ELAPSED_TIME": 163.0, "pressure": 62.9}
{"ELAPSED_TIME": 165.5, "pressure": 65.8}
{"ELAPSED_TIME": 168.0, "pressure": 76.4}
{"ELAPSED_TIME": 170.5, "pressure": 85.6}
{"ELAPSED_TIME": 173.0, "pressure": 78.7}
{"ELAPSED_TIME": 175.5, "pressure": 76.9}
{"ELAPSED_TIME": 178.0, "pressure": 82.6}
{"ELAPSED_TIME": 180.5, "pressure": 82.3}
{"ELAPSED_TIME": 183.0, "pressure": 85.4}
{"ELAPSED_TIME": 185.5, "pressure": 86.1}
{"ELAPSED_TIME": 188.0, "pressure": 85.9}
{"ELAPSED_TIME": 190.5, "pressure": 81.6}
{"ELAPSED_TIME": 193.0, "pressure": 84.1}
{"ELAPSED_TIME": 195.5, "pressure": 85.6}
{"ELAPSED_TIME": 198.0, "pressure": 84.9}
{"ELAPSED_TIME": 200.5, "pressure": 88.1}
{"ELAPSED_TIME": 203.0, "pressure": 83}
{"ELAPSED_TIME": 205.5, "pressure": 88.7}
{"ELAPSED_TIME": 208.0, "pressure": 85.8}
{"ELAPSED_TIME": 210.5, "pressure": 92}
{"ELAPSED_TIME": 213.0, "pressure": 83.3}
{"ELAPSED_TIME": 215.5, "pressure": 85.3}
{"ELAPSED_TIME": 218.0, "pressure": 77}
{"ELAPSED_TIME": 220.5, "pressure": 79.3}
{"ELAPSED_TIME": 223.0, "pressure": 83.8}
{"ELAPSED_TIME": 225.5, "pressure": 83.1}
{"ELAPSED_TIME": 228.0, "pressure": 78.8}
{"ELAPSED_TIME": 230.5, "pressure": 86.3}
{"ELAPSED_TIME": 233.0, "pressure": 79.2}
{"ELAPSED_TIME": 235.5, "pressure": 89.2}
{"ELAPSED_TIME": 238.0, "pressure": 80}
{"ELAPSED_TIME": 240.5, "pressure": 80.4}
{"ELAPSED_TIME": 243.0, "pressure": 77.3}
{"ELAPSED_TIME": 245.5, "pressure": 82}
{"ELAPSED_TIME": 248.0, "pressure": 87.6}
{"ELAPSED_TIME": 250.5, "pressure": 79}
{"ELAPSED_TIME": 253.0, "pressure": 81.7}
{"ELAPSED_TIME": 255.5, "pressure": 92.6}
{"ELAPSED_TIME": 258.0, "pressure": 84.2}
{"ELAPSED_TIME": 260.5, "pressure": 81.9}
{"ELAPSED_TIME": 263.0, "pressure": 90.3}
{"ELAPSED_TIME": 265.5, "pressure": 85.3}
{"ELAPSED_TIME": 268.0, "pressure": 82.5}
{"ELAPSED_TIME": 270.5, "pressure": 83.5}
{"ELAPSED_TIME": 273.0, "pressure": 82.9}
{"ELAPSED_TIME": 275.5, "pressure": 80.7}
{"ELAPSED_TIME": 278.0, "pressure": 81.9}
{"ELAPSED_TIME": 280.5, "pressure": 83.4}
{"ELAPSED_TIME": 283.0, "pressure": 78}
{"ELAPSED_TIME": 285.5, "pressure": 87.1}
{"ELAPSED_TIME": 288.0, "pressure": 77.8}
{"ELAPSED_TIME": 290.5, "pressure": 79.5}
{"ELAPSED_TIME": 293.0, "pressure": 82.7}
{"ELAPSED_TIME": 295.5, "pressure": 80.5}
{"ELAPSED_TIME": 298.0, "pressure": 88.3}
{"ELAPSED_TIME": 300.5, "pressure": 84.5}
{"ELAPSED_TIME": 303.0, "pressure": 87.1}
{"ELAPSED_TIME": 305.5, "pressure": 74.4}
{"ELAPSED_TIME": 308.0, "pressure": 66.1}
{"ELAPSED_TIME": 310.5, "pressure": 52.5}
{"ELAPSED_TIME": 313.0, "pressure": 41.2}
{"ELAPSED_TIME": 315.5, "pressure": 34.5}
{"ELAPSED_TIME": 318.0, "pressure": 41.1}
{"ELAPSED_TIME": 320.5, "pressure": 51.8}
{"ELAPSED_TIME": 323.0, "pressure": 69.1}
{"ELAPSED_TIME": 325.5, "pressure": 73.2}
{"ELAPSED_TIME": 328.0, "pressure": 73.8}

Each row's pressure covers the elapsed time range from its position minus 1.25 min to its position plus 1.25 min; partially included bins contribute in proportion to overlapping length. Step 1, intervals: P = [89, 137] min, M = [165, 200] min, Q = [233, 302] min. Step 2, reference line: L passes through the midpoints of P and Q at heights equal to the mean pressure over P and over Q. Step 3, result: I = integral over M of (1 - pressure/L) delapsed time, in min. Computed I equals 1.2 min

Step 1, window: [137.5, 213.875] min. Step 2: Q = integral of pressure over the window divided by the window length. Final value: 81.4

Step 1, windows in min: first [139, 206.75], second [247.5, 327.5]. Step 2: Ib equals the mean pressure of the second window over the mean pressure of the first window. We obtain 0.94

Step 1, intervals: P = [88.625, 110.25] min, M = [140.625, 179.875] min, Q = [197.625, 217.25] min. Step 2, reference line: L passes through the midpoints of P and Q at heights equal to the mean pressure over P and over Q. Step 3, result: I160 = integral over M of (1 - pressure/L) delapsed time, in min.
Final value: 4.1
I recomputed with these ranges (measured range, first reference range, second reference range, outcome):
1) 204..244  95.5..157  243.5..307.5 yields 0.3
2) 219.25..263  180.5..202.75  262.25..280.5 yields 0.6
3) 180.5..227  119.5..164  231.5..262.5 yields -1.1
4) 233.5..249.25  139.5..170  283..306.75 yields -0.5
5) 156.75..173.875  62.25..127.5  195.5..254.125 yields 2.8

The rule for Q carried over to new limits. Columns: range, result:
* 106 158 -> 84.7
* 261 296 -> 82.6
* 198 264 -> 83.8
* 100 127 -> 85.8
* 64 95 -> 85.9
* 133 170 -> 78.4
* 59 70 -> 87.1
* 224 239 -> 82.8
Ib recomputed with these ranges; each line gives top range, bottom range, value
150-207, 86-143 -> 0.93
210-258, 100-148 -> 0.97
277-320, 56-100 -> 0.83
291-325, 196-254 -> 0.79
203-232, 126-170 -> 1.05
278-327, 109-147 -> 0.82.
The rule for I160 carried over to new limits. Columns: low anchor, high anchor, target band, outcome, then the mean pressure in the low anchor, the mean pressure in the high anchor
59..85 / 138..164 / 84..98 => -0.1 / 86.4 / 78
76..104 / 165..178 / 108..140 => -1.4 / 85.8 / 77.9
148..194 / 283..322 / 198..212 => -2.1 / 78.6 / 68.9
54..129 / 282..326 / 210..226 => -1.4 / 86.2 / 69.3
